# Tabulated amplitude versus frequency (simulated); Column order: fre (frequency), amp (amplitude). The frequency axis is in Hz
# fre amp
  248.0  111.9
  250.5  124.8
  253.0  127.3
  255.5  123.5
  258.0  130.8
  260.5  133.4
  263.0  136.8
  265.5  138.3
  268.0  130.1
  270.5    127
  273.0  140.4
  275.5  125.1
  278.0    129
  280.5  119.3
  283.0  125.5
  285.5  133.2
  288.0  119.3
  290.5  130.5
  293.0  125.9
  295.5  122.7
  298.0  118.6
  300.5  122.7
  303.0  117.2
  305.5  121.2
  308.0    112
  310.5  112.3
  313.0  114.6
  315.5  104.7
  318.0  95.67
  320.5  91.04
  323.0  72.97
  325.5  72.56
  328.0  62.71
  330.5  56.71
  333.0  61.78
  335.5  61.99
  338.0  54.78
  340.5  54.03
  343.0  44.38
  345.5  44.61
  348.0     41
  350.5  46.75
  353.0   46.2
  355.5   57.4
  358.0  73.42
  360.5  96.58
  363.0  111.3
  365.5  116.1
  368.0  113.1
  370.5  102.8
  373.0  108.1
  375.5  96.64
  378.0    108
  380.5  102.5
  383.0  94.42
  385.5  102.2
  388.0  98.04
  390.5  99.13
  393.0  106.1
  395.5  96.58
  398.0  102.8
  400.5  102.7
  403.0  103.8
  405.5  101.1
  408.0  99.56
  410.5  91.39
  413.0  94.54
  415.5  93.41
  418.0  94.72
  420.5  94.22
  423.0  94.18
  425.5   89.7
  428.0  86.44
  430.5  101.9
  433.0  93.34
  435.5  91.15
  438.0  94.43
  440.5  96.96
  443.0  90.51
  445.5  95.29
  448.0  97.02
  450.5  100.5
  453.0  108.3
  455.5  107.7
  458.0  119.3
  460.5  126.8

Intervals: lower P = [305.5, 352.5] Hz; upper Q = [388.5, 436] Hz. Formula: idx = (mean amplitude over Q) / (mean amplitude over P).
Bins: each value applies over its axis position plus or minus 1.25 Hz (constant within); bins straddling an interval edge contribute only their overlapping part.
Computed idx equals 1.32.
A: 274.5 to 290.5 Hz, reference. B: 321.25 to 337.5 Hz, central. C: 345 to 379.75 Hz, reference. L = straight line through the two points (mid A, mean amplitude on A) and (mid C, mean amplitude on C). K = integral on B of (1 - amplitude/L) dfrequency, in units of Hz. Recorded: 5.8 Hz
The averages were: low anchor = 126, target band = 65.1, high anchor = 84.1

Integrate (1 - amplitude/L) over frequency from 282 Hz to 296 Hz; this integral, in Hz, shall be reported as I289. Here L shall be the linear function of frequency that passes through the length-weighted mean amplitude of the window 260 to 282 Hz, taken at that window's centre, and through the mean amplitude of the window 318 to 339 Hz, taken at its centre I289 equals -1.9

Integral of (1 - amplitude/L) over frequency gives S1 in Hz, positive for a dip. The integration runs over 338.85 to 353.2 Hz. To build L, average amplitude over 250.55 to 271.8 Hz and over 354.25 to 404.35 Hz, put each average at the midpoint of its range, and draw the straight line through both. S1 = 8.21 Hz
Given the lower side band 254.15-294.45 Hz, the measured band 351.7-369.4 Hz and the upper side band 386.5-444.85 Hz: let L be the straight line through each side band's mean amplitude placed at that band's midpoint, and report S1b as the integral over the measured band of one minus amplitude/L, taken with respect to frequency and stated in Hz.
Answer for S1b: 3.43 Hz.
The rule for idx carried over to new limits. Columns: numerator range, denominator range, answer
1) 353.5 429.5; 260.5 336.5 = 0.88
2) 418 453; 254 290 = 0.73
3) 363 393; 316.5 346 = 1.60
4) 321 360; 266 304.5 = 0.46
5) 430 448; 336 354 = 1.97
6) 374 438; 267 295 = 0.76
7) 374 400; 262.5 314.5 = 0.81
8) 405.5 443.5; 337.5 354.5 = 1.99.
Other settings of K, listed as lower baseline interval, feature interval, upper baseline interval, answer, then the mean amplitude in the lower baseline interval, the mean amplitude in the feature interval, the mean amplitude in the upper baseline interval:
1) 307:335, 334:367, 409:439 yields 8.5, 86.1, 65.6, 93.3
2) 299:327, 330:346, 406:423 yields 7.4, 103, 54.4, 94.9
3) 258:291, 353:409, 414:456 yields 4.4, 130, 98.5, 95.6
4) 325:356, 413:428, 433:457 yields -0.9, 53.7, 92.8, 98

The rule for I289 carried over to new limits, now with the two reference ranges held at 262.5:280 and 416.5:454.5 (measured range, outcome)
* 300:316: 1.10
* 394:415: 0.67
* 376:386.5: 0.58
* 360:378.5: 0.51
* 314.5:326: 3.13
